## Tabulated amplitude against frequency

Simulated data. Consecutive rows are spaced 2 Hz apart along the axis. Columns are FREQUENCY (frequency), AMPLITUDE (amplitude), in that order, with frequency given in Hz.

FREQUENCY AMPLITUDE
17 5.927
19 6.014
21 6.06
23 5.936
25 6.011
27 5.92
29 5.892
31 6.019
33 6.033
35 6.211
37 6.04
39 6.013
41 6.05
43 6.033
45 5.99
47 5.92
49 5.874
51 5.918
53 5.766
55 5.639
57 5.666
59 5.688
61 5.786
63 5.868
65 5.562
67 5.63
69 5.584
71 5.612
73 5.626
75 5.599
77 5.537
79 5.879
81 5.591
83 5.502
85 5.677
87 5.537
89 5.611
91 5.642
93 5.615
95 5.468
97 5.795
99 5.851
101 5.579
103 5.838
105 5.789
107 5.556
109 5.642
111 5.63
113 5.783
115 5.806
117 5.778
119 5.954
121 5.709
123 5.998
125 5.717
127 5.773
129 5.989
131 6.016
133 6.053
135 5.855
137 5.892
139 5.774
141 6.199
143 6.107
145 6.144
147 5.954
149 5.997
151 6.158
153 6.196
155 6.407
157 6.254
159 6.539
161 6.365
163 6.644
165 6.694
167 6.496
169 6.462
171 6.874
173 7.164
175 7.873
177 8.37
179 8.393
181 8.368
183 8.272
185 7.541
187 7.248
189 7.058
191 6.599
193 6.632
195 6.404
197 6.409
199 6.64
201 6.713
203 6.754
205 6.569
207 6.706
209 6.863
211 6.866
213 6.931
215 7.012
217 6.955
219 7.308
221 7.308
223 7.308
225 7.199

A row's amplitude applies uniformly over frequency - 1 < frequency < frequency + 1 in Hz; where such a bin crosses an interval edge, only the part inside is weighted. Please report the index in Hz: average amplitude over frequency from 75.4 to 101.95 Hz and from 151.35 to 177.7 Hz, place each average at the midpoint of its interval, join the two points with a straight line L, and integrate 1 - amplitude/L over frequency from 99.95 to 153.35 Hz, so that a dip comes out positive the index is 2.7 Hz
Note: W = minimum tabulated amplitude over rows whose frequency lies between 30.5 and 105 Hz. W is 5.468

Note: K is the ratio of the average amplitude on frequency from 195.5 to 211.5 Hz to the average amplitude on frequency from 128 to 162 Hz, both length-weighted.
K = 1.1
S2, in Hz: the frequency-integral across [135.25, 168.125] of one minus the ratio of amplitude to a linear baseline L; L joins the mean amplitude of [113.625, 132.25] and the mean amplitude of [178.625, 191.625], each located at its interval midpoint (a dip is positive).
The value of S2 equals 2.2 Hz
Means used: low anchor 5.86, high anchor 7.63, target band 6.23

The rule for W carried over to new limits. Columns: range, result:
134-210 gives 5.774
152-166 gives 6.196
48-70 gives 5.562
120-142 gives 5.709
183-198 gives 6.404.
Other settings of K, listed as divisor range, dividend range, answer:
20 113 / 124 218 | 1.15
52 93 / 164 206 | 1.26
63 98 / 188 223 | 1.21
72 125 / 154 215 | 1.22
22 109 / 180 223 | 1.21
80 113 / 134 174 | 1.12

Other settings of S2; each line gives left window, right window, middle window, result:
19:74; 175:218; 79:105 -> 2.5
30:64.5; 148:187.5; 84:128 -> 5.0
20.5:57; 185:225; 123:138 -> 1.3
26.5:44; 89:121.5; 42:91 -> 1.5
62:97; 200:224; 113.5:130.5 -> 0.6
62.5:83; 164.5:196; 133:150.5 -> 1.8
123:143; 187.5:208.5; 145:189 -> -4.3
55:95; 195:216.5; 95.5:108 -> 0.3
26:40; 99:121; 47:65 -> 0.5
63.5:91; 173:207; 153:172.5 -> 0.9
